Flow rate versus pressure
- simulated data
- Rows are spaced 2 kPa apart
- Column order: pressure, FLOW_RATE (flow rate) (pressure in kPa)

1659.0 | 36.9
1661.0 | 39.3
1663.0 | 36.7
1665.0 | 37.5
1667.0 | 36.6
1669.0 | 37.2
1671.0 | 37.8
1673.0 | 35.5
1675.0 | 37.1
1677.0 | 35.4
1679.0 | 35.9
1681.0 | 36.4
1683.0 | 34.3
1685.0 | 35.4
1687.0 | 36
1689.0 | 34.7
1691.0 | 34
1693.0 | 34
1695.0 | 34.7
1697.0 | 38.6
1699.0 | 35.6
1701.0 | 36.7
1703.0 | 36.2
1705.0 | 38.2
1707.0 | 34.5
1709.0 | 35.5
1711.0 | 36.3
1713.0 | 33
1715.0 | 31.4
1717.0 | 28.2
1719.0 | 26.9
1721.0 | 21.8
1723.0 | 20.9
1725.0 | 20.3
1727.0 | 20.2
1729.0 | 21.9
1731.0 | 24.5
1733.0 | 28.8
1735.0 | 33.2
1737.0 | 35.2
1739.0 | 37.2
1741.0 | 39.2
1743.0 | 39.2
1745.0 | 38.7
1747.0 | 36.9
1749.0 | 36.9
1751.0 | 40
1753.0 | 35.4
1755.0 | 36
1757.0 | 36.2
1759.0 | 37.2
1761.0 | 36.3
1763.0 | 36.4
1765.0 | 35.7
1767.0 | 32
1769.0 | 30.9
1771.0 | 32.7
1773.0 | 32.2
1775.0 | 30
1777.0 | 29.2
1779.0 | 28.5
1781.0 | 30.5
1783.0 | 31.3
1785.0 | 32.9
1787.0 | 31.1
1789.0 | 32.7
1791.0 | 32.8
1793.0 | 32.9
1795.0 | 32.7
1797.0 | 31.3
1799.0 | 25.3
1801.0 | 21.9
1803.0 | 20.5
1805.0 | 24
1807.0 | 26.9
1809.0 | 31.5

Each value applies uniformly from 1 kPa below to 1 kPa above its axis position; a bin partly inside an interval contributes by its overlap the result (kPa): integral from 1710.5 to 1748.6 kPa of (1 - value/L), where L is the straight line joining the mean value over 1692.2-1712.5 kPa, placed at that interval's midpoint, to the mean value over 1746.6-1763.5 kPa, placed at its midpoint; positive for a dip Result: 6.5 kPa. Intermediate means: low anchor 36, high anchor 36.8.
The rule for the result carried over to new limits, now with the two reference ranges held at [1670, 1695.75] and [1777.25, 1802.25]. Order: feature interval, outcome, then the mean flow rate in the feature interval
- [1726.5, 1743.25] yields 0.94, 31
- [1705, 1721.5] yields 1.14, 31.7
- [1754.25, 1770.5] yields -1.77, 35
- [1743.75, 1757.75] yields -2.22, 37.2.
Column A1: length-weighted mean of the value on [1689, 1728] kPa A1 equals 31.5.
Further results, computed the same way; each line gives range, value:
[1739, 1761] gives 37.5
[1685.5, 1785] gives 32.9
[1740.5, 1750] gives 38.1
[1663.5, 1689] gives 36.2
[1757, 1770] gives 34.9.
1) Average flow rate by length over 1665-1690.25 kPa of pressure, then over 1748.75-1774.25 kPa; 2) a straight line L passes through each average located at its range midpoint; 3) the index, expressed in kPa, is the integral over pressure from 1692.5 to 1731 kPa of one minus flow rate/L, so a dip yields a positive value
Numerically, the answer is 5.5 kPa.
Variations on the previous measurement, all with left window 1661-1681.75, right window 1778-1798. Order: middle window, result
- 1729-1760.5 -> -1.60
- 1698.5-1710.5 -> -0.29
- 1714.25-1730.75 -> 5.10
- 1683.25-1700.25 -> 0.24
